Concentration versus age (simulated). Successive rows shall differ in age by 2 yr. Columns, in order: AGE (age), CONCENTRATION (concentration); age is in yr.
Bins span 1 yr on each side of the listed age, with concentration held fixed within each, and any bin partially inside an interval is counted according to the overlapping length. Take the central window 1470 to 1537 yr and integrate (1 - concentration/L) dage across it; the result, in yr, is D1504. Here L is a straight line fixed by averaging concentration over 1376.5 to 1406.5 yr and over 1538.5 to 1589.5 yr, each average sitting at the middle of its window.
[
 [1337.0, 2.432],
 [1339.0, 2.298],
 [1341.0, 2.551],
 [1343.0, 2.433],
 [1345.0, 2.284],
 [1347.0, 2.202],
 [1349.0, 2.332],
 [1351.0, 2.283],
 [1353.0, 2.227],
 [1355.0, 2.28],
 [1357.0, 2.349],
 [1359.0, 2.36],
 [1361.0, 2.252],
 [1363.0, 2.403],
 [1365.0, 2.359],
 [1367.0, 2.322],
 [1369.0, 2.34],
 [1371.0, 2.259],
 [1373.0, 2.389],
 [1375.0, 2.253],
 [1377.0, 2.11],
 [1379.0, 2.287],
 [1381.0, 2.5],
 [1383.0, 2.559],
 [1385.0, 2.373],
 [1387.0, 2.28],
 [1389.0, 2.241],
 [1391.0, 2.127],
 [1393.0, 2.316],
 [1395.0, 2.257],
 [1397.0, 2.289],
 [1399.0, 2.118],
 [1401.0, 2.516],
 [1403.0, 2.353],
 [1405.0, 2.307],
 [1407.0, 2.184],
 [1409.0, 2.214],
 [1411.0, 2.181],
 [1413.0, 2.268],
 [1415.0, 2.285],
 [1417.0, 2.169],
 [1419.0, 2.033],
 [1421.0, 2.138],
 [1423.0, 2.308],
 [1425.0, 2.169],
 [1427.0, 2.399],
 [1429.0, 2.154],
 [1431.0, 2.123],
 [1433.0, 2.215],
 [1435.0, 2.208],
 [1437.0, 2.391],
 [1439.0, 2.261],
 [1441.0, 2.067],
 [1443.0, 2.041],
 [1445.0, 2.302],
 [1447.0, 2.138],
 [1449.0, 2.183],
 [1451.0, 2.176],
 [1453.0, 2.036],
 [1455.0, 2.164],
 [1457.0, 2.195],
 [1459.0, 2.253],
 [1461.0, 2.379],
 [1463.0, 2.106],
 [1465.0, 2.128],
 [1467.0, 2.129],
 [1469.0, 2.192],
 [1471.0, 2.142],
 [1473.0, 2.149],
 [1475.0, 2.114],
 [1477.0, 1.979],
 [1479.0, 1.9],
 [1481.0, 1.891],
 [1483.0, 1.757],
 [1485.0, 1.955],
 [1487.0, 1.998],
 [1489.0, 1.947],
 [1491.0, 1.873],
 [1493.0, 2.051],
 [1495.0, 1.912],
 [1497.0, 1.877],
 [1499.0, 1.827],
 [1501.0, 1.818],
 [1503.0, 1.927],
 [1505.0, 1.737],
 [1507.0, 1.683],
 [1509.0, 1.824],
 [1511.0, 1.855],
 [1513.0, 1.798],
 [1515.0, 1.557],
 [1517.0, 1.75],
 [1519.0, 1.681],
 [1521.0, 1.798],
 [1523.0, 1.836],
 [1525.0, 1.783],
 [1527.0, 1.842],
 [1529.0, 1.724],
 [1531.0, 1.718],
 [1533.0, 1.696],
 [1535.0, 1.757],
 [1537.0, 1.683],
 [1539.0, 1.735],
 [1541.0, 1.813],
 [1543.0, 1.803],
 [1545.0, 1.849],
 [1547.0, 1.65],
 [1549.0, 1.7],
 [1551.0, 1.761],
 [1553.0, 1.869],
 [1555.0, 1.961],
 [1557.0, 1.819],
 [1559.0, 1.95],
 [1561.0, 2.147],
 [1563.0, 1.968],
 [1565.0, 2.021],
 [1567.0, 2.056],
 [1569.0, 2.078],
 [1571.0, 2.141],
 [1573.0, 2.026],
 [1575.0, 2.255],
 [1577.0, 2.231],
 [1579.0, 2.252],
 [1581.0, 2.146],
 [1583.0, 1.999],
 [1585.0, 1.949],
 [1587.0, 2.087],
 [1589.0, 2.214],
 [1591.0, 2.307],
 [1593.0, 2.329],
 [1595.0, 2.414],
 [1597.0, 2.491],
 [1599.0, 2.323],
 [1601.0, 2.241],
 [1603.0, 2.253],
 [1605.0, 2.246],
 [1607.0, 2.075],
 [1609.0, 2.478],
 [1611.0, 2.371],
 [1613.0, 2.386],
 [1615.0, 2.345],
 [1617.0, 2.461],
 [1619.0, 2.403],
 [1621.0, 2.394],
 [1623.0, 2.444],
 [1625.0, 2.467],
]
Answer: 7.9 yr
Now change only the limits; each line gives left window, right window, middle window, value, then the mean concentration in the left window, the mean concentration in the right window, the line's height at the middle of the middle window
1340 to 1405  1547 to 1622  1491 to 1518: 4.9 yr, 2.32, 2.16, 2.22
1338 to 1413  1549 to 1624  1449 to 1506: 5.6 yr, 2.31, 2.18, 2.25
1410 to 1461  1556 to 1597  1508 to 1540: 6.0 yr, 2.2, 2.13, 2.15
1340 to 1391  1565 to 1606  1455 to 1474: 0.7 yr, 2.33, 2.2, 2.27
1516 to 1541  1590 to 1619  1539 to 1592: 1.1 yr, 1.75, 2.34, 2.04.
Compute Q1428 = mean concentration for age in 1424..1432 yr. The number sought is 2.21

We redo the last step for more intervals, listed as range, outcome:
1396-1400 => 2.2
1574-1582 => 2.22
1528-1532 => 1.72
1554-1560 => 1.91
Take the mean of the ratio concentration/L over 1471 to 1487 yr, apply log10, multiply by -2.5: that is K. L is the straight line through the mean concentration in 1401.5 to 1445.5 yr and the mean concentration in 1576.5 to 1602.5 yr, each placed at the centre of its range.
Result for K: 0.13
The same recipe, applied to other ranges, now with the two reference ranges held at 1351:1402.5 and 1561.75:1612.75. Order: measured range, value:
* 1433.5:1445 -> 0.04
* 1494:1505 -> 0.20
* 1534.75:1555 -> 0.25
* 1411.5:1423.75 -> 0.04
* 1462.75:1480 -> 0.08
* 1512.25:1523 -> 0.28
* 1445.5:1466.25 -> 0.04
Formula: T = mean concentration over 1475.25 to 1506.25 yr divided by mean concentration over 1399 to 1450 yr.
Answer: 0.9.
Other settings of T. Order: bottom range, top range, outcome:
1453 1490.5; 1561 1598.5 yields 1.05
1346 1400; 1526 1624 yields 0.90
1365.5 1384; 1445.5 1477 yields 0.93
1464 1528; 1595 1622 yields 1.24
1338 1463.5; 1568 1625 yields 1.00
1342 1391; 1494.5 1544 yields 0.77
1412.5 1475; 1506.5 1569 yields 0.83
